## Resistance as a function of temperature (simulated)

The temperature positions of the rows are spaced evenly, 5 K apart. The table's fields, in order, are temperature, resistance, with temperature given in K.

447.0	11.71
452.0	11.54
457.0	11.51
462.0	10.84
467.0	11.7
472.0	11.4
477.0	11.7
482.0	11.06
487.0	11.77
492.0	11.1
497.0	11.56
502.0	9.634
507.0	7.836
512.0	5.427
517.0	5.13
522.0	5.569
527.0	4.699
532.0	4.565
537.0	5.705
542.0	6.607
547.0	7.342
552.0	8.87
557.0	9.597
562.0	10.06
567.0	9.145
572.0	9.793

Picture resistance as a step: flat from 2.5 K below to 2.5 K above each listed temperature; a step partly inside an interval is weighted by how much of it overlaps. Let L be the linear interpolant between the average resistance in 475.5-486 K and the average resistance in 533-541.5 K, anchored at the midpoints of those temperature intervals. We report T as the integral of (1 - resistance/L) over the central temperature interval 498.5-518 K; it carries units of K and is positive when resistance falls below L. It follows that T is 3.0 K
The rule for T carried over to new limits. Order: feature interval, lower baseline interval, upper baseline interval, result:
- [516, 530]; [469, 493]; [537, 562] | 6.4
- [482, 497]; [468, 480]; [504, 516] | -3.3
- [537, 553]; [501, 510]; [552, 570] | 3.5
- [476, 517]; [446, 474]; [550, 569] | 4.2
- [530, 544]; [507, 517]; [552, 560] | 4.1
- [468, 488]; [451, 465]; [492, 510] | -1.7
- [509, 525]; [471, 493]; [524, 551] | 5.1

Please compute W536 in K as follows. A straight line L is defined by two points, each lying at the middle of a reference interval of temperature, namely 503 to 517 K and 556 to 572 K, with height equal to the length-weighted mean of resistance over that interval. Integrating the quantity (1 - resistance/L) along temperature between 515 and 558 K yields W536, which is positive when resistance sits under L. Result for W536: 9.8 K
